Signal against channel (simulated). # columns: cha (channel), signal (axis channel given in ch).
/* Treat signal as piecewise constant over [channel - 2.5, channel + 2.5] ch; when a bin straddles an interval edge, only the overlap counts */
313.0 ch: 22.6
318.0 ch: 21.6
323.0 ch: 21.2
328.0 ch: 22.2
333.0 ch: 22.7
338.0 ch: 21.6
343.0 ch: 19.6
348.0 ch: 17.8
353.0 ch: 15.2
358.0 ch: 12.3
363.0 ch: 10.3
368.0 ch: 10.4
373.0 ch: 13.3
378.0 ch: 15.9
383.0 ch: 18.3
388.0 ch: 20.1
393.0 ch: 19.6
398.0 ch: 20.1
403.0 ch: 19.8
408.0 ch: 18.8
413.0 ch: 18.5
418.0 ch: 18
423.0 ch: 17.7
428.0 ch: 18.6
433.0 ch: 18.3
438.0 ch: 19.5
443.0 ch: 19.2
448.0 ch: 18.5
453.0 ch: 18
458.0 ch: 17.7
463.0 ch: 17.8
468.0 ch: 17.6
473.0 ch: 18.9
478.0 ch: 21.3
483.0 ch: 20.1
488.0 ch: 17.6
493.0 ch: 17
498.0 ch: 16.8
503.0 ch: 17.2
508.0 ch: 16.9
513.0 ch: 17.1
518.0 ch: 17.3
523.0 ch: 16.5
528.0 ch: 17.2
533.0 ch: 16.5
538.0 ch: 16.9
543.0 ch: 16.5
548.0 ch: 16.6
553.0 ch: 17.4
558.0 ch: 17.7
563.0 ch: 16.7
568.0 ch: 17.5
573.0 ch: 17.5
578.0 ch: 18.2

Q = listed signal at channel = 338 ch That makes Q 21.6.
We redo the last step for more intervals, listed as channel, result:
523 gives 16.5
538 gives 16.9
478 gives 21.3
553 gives 17.4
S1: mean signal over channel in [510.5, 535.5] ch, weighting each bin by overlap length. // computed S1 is 16.9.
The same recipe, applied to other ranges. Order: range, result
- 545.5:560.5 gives 17.2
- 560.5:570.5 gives 17.1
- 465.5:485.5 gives 19.5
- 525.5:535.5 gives 16.9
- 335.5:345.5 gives 20.6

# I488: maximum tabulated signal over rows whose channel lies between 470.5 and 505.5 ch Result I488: 21.3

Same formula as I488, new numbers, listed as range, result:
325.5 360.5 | 22.7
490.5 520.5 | 17.3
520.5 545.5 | 17.2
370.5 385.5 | 18.3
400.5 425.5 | 19.8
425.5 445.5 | 19.5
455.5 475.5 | 18.9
